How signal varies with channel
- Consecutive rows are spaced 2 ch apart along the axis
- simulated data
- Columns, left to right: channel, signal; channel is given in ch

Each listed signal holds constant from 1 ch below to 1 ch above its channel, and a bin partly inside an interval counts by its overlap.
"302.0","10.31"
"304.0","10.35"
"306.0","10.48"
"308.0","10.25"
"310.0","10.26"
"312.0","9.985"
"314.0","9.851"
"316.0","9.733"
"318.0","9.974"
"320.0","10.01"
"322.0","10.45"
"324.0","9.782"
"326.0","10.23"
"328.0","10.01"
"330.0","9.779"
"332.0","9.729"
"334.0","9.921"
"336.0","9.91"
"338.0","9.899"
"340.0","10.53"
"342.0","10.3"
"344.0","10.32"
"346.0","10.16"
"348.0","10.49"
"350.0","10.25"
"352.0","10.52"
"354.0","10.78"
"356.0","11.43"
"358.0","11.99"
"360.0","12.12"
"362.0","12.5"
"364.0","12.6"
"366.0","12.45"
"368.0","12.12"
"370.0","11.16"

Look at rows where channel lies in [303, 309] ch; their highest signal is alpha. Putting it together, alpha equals 10.48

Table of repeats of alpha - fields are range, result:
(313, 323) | 10.45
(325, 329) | 10.23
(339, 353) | 10.53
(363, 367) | 12.6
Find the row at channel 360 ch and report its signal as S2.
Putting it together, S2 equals 12.12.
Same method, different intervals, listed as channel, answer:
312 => 9.985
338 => 9.899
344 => 10.32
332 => 9.729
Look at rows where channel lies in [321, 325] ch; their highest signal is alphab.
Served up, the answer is 10.45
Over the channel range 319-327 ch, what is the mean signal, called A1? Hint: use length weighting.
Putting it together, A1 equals 10.1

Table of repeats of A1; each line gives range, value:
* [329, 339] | 9.85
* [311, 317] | 9.86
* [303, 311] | 10.3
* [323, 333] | 9.91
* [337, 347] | 10.2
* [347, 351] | 10.4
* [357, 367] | 12.3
